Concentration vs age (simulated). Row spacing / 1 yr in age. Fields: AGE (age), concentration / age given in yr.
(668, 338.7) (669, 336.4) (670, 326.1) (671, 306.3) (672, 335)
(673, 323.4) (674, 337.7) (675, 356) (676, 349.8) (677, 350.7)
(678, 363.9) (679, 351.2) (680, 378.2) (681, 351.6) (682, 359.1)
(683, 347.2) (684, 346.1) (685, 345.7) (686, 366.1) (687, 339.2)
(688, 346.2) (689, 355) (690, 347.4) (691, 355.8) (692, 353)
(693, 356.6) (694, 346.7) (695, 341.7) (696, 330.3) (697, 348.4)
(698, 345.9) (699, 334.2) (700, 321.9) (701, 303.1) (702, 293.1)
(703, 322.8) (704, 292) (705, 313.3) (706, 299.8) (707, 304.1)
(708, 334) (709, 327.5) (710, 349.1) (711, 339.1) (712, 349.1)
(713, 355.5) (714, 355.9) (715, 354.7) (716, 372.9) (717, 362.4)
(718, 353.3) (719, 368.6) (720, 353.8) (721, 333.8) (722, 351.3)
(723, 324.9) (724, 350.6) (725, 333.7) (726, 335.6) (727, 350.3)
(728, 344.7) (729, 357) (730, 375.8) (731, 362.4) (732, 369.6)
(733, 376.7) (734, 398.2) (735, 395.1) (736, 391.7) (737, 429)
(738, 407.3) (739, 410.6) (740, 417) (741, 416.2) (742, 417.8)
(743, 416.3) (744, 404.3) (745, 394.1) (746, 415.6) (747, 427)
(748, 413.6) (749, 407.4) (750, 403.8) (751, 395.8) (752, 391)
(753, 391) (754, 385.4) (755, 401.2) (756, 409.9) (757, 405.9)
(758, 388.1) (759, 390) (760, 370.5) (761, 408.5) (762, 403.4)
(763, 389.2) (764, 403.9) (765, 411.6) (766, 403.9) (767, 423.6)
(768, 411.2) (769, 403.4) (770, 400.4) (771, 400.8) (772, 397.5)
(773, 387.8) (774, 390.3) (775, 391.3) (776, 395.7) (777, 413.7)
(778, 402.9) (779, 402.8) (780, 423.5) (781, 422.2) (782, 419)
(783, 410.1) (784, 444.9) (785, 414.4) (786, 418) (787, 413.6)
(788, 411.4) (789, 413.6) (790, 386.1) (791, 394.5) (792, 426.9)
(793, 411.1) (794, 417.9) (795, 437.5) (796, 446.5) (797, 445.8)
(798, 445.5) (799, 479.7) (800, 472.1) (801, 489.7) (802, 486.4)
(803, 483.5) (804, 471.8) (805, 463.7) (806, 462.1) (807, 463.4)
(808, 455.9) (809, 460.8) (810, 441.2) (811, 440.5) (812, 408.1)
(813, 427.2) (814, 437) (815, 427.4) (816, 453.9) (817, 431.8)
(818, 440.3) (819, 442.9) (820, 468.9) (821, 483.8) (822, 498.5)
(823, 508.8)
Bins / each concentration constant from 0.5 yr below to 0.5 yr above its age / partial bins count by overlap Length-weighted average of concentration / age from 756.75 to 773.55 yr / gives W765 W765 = 400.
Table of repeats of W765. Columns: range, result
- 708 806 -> 399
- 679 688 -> 354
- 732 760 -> 403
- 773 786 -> 410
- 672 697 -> 350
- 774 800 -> 420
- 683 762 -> 365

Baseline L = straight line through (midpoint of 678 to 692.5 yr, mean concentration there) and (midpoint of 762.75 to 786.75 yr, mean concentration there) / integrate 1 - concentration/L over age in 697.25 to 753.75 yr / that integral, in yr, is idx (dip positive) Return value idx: 2.1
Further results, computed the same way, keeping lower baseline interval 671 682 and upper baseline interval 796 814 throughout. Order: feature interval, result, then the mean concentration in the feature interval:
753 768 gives 0.7 yr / 400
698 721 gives 2.6 yr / 335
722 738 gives 1.1 yr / 367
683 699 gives 0.6 yr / 348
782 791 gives 0.6 yr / 413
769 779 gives 0.8 yr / 398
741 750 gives -0.1 yr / 412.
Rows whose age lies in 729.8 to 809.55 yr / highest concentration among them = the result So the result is 489.7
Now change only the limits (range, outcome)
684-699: 366.1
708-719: 372.9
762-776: 423.6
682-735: 398.2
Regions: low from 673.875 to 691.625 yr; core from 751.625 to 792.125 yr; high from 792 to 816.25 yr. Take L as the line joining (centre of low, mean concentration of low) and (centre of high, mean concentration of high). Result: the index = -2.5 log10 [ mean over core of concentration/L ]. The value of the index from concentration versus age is 0.05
